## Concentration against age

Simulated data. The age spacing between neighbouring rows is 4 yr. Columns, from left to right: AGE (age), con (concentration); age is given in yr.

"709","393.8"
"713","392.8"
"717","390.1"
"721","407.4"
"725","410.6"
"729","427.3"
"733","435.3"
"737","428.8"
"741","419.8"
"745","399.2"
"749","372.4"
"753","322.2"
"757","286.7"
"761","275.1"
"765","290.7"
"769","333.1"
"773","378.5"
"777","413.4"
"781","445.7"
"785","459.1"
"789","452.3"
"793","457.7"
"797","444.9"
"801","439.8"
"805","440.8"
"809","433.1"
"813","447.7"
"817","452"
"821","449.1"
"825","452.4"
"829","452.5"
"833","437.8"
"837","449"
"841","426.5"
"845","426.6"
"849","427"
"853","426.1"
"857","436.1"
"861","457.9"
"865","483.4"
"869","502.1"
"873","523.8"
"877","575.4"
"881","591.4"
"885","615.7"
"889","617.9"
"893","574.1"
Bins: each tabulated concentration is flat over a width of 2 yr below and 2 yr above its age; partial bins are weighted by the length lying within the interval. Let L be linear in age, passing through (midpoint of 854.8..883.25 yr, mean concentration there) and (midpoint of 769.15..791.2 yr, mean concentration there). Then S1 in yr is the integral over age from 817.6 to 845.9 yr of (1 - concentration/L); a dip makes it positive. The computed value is 1.8 yr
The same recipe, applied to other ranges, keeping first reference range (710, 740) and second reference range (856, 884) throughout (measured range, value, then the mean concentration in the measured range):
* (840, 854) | 2.1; 427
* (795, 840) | 3.2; 445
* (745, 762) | 4.2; 326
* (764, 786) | 3.0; 388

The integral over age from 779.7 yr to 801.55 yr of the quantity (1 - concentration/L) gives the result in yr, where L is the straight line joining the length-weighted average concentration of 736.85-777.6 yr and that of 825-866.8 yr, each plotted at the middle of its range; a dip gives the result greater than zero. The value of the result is -3.7 yr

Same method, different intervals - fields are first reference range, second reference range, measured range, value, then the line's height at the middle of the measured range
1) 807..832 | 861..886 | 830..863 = 3.76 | 493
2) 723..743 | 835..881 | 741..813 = 7.92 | 441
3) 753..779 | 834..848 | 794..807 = -2.28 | 377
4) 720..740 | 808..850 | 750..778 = 6.67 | 429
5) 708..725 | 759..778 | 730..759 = -1.39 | 364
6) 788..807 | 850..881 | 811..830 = 0.46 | 462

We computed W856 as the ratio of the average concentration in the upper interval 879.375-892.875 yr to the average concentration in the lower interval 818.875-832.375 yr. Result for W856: 1.34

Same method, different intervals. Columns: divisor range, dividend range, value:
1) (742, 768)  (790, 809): 1.35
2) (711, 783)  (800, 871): 1.18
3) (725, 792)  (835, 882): 1.23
